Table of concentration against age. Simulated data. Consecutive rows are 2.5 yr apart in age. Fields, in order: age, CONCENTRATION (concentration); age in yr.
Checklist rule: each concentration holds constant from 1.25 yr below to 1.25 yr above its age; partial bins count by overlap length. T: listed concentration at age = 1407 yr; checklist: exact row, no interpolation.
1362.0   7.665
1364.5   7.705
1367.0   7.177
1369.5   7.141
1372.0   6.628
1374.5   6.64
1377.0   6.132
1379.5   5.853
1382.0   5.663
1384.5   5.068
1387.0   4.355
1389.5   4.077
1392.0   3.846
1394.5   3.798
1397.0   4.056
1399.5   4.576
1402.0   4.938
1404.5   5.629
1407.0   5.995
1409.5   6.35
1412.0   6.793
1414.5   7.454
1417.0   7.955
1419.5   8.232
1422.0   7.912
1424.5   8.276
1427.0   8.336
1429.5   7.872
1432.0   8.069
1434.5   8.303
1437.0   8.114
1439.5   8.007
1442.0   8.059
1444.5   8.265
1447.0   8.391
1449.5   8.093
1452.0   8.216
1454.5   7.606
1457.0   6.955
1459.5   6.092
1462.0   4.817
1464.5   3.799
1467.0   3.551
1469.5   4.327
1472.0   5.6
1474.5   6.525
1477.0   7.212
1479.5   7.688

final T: 5.995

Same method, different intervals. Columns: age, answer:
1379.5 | 5.853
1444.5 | 8.265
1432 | 8.069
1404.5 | 5.629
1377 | 6.132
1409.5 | 6.35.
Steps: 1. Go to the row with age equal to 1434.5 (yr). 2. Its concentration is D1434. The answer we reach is 8.303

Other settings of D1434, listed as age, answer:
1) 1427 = 8.336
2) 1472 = 5.6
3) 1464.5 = 3.799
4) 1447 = 8.391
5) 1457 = 6.955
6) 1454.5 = 7.606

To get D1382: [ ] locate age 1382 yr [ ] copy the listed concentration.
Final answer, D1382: 5.663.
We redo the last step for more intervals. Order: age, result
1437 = 8.114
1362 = 7.665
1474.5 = 6.525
